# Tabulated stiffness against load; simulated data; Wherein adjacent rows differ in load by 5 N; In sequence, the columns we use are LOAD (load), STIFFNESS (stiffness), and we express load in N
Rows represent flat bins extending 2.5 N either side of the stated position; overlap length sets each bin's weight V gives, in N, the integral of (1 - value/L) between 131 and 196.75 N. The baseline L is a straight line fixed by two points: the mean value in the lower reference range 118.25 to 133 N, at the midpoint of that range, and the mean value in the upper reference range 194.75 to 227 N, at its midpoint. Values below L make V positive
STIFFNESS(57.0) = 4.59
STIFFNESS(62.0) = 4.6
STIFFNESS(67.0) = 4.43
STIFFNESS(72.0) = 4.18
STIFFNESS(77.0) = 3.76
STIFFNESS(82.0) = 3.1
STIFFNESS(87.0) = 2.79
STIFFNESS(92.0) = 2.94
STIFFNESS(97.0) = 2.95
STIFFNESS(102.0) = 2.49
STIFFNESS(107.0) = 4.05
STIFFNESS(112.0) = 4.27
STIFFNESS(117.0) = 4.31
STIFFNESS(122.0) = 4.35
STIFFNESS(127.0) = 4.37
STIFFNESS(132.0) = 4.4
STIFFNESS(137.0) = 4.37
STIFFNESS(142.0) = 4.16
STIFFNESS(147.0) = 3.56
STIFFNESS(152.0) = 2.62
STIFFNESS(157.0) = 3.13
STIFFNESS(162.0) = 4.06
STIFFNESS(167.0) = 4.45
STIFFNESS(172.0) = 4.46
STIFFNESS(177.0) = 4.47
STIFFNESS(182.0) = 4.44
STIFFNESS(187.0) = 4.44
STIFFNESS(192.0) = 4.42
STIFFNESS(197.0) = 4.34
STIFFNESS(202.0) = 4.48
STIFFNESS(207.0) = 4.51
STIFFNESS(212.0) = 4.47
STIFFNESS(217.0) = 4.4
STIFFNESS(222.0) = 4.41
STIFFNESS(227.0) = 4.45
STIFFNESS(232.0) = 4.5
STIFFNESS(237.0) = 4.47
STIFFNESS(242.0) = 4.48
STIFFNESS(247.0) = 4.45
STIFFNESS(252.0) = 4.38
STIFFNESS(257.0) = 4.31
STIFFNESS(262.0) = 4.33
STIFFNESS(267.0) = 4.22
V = 4.8 N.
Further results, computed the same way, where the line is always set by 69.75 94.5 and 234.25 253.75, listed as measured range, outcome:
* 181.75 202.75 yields -1.65 N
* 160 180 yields -2.15 N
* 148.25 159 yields 2.49 N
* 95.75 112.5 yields 0.59 N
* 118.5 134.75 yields -3.21 N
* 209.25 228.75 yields -0.71 N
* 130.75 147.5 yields -1.96 N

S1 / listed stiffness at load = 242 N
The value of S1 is 4.48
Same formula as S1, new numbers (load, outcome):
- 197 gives 4.34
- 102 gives 2.49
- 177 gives 4.47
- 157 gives 3.13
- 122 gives 4.35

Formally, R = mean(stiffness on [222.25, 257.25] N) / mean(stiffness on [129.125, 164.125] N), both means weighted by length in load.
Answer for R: 1.2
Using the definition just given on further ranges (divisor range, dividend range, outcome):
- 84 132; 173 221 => 1.22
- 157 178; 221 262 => 1.05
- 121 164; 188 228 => 1.14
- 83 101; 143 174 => 1.29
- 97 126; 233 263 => 1.15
